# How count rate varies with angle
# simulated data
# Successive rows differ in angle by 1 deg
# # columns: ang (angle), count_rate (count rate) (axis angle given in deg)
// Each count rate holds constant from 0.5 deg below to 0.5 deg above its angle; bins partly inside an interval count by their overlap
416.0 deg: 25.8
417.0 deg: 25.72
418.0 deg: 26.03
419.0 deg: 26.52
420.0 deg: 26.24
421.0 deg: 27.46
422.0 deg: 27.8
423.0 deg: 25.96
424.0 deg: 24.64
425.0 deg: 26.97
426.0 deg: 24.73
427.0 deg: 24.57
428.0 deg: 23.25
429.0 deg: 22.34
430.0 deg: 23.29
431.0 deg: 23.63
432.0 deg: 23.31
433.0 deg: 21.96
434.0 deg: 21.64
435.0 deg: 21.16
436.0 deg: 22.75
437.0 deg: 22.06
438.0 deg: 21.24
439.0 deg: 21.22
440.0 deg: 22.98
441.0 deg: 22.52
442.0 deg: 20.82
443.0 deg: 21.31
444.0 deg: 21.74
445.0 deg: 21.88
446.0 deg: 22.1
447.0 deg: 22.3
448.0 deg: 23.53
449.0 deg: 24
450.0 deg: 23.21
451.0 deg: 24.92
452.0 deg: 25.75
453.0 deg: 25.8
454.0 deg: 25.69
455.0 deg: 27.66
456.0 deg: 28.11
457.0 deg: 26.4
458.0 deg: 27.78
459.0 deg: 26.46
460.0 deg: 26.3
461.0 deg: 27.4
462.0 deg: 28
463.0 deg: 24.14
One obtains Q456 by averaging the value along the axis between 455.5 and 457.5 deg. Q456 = 27.3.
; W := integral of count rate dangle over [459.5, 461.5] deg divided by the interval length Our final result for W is 26.9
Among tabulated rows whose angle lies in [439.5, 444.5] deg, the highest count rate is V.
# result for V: 22.98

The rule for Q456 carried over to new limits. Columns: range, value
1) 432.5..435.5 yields 21.6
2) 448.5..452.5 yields 24.5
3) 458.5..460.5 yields 26.4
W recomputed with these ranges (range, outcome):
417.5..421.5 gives 26.6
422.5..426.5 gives 25.6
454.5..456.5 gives 27.9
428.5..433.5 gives 22.9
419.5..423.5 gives 26.9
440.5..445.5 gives 21.7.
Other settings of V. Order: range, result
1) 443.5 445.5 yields 21.88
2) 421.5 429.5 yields 27.8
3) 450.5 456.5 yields 28.11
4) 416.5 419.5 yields 26.52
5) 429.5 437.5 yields 23.63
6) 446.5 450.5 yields 24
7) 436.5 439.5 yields 22.06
